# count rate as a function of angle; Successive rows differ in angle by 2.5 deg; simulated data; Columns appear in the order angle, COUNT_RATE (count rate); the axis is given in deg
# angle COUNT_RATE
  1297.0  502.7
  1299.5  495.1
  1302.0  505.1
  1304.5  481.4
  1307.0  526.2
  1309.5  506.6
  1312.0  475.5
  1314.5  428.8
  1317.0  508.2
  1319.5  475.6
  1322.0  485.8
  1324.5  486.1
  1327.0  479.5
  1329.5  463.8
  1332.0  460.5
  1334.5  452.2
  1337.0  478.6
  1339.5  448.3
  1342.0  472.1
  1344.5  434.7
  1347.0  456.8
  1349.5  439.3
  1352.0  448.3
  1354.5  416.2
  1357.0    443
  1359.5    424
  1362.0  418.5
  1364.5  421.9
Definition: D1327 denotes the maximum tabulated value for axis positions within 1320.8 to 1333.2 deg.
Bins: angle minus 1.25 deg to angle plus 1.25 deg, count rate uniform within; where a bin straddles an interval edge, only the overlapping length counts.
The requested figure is 486.1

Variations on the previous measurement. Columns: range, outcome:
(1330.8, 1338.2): 478.6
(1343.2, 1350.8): 456.8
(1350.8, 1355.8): 448.3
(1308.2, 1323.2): 508.2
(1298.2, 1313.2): 526.2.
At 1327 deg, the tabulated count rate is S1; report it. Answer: 479.5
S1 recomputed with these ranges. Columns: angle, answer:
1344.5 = 434.7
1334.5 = 452.2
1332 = 460.5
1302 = 505.1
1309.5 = 506.6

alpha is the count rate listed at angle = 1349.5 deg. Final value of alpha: 439.3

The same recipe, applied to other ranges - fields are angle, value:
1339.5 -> 448.3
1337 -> 478.6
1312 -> 475.5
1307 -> 526.2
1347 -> 456.8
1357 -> 443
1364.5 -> 421.9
